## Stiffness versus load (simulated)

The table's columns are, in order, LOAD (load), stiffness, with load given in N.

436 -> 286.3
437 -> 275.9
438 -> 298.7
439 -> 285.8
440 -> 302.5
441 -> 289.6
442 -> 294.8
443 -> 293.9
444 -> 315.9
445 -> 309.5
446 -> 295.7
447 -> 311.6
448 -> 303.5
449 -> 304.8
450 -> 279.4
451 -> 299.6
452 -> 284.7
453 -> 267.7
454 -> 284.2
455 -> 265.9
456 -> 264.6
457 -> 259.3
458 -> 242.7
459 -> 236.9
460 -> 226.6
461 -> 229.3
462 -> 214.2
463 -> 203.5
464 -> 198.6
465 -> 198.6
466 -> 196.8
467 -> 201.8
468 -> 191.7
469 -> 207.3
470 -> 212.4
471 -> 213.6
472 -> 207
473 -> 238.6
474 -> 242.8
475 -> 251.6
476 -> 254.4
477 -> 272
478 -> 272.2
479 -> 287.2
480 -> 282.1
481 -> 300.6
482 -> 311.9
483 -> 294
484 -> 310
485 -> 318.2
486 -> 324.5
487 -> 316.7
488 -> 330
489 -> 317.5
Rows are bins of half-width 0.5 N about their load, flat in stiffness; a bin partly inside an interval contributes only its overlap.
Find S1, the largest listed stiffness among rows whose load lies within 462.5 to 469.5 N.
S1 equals 207.3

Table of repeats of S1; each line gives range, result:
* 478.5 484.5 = 311.9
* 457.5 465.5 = 242.7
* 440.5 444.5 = 315.9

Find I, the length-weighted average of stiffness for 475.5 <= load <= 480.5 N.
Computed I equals 274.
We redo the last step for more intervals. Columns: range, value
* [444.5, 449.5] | 305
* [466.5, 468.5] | 197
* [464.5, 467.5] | 199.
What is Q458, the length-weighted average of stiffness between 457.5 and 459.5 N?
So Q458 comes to 240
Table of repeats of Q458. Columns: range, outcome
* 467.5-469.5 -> 200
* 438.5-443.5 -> 293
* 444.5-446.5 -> 303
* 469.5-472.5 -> 211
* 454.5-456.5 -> 265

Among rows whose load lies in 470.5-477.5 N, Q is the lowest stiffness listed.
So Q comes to 207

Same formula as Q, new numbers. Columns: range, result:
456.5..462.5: 214.2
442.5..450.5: 279.4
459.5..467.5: 196.8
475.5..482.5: 254.4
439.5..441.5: 289.6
